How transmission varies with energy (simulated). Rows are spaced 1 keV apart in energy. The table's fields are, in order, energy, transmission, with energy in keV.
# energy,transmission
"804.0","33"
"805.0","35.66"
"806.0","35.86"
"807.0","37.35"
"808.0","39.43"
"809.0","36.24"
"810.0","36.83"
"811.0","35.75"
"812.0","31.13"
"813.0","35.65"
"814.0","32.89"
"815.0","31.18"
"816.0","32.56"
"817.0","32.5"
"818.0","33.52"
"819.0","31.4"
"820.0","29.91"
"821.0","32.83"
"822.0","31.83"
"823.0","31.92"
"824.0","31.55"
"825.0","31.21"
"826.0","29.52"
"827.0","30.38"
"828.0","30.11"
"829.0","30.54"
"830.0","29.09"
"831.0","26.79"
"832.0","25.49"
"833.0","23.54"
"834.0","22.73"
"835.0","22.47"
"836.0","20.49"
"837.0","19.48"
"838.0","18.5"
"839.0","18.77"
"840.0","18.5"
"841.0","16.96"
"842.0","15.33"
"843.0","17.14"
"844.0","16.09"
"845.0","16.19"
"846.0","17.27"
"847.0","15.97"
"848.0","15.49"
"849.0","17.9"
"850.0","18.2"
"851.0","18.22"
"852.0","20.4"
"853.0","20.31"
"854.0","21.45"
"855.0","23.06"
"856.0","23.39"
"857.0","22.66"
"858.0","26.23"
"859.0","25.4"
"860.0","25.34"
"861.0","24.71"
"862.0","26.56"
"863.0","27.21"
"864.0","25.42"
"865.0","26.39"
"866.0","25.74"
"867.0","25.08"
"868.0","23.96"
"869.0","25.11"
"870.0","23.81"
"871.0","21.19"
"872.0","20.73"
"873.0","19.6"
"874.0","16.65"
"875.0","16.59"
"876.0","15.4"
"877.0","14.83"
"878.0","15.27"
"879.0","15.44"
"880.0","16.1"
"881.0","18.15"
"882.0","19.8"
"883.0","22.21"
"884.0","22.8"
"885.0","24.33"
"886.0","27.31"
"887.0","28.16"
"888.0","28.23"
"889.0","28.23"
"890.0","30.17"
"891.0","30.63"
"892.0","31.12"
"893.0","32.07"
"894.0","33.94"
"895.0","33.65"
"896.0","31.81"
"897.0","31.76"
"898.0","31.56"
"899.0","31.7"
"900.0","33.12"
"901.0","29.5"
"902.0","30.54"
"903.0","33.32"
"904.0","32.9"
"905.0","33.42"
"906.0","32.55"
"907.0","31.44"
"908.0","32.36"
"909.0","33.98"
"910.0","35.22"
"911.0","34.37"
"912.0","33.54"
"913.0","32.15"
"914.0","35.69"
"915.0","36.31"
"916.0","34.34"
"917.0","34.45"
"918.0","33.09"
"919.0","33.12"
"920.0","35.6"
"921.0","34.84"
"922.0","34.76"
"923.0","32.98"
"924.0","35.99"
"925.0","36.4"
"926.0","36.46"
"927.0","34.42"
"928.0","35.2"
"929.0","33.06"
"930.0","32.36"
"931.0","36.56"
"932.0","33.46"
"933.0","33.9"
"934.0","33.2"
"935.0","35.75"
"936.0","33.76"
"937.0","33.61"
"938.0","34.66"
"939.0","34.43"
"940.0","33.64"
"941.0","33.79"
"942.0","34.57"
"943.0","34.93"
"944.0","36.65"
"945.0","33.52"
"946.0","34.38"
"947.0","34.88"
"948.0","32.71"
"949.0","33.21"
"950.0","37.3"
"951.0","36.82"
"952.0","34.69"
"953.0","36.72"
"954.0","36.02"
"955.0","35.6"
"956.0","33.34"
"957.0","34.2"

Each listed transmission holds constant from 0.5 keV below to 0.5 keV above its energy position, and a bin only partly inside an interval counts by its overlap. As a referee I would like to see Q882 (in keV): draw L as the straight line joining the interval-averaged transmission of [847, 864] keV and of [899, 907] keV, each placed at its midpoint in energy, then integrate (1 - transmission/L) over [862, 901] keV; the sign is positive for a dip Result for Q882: 3.89 keV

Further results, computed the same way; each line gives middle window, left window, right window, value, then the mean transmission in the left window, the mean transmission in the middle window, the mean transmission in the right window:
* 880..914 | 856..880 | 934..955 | -3.88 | 22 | 30.1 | 34.8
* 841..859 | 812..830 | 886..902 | 6.95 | 31.6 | 19.2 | 30.9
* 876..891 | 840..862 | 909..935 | 2.55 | 20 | 22.3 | 34.5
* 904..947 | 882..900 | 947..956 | -2.14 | 29.2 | 34.3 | 35.2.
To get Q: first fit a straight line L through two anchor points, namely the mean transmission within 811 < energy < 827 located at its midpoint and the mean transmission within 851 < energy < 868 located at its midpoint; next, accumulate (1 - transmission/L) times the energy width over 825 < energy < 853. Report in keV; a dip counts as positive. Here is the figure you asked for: 6.94 keV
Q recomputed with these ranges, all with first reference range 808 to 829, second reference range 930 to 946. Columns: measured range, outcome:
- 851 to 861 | 3.1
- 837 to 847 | 4.8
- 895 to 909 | 0.7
